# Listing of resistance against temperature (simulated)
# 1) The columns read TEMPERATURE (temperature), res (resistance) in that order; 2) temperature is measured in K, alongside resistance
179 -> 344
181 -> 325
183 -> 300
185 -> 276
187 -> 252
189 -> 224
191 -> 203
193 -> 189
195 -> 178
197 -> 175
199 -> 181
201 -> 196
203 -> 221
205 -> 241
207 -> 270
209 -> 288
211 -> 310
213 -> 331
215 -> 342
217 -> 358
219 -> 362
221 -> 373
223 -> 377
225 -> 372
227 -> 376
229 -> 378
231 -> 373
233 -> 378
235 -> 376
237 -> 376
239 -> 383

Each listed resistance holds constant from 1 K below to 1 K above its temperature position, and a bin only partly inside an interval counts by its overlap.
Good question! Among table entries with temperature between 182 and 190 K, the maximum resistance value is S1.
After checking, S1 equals 300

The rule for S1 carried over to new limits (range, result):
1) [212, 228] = 377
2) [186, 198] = 252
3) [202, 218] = 358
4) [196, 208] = 270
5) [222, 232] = 378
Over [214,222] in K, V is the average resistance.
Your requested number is 359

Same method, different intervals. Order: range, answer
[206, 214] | 300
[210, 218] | 335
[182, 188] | 276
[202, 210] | 255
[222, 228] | 375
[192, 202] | 184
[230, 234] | 376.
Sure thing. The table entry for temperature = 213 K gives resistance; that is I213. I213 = 331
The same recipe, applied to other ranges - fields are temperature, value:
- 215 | 342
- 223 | 377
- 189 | 224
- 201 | 196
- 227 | 376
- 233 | 378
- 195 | 178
